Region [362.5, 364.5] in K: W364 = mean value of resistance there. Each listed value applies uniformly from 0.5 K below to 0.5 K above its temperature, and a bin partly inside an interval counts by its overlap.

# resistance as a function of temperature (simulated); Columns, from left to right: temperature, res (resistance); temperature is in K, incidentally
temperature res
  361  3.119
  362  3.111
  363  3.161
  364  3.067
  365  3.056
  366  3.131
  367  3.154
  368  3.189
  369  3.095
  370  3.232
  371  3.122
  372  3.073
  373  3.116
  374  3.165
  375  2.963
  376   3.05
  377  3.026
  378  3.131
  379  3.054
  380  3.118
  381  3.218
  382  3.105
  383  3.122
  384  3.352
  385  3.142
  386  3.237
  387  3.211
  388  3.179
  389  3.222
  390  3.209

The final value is 3.11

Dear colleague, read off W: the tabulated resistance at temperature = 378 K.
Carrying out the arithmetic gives 3.131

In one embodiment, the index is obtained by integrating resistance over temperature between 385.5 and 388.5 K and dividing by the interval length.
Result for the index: 3.21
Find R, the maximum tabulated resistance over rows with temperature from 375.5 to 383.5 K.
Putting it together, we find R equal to 3.218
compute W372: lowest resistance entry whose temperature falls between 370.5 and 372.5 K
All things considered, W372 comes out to 3.073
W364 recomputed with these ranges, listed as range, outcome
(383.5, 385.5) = 3.25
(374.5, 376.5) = 3.01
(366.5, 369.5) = 3.15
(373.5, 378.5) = 3.07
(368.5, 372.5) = 3.13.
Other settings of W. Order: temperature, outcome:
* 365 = 3.056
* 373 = 3.116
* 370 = 3.232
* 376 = 3.05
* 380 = 3.118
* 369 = 3.095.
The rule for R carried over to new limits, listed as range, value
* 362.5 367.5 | 3.161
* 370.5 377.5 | 3.165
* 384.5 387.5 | 3.237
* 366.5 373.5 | 3.232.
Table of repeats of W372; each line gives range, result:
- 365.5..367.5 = 3.131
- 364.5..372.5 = 3.056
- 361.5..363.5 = 3.111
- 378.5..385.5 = 3.054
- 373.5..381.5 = 2.963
